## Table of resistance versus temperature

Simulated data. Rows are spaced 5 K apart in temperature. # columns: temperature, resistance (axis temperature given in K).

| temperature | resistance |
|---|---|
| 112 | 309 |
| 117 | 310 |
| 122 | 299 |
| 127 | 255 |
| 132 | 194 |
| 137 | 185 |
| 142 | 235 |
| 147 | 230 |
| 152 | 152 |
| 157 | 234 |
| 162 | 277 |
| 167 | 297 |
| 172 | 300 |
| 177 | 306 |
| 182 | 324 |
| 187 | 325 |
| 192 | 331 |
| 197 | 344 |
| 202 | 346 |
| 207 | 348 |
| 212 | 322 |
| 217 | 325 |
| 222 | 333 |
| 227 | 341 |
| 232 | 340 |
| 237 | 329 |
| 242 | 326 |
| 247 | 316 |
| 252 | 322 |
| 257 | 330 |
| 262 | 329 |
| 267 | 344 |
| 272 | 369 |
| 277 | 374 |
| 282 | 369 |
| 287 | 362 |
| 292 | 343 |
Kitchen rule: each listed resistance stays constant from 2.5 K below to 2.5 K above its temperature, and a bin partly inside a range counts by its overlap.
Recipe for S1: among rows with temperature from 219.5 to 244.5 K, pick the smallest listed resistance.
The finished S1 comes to 326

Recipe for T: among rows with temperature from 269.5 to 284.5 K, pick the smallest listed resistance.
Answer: 369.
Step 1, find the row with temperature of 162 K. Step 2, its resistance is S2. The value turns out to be 277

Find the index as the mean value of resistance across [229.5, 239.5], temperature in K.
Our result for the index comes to 334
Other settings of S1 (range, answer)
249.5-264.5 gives 322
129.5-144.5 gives 185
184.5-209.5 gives 325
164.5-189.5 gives 297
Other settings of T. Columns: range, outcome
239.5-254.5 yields 316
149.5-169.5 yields 152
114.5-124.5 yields 299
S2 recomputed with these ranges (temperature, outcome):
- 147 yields 230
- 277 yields 374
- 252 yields 322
